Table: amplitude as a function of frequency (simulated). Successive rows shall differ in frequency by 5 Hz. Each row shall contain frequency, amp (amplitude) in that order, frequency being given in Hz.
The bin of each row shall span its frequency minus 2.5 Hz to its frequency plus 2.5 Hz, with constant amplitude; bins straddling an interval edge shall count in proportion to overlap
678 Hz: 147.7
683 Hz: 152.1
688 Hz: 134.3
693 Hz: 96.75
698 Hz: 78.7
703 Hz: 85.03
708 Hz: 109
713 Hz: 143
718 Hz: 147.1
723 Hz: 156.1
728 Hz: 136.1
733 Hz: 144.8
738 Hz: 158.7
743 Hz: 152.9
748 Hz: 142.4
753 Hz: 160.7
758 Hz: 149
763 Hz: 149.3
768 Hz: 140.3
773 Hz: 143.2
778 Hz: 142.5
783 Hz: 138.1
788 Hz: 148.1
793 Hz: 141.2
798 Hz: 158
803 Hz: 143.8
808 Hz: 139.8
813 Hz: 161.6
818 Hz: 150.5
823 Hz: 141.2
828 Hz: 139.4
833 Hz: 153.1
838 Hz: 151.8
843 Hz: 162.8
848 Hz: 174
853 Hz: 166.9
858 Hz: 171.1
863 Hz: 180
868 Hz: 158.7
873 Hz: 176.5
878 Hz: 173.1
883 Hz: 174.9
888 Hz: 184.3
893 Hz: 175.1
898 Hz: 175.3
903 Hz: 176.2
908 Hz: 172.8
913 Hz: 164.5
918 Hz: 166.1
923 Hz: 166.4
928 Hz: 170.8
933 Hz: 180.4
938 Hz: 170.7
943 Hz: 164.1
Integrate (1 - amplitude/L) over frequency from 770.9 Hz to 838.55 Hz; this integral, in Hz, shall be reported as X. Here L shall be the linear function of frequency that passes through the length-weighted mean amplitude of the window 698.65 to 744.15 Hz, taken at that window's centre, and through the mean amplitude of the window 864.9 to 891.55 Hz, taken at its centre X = 3.8 Hz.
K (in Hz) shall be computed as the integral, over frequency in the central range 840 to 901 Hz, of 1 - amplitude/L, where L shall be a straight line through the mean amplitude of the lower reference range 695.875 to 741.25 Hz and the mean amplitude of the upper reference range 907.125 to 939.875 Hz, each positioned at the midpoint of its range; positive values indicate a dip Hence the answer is -4.96 Hz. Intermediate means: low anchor 130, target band 173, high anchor 170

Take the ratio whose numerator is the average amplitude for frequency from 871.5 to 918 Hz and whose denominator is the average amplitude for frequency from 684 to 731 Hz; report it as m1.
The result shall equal 1.43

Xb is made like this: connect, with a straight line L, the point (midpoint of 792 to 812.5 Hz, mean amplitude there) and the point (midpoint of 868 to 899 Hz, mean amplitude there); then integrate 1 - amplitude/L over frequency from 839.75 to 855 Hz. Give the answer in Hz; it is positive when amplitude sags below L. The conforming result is -0.4 Hz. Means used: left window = 148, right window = 175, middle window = 167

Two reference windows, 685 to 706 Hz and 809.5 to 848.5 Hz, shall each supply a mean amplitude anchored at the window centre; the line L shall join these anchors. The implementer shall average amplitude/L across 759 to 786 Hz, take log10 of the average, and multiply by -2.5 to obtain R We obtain -0.10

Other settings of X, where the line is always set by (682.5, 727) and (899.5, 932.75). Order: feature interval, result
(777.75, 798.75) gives -0.6 Hz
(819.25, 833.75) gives 0.5 Hz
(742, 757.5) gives -2.3 Hz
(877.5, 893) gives -1.4 Hz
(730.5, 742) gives -2.0 Hz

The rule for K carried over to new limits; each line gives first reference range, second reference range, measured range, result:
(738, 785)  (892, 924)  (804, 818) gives 0.48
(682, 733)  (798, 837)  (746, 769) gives -2.41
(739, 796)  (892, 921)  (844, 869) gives -1.22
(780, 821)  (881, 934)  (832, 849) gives -0.30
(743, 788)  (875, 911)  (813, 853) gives 1.81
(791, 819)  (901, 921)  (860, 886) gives -1.68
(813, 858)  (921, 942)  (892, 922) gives -0.64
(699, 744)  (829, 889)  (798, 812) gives 0.71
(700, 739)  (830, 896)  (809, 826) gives 0.86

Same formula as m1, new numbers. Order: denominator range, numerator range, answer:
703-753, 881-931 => 1.22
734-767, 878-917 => 1.15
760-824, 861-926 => 1.18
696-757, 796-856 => 1.14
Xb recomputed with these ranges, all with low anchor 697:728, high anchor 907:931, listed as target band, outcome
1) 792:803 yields -0.6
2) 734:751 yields -2.8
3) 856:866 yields -1.3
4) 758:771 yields -1.1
